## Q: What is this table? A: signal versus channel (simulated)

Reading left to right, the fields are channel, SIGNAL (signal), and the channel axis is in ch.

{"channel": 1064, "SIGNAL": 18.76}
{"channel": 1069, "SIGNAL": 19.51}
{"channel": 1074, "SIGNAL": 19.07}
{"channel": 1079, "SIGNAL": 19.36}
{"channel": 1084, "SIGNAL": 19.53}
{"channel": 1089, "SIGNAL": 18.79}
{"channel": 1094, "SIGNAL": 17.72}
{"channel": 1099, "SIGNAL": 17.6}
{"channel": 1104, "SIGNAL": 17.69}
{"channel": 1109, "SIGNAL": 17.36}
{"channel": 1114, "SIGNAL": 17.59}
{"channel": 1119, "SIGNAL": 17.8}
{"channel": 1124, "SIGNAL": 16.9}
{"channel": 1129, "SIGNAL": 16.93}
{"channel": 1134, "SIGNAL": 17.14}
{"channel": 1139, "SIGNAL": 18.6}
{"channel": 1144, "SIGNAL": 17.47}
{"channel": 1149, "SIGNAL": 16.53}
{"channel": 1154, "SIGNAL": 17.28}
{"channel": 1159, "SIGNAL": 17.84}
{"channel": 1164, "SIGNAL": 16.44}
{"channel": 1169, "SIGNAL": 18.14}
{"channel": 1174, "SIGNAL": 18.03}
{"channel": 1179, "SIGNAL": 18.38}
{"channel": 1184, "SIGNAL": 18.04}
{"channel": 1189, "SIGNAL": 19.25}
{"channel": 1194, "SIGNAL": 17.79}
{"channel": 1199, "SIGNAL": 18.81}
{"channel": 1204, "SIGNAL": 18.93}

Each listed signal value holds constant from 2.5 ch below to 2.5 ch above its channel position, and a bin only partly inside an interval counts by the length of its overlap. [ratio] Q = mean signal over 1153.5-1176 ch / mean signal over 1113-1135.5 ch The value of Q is 1.02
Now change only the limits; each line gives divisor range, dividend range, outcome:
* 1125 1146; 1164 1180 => 1.02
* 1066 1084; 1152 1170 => 0.90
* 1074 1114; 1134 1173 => 0.95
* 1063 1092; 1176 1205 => 0.97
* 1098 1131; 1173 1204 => 1.06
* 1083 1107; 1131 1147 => 0.97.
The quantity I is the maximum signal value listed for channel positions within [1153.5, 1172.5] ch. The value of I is 18.14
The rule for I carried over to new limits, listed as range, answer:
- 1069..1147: 19.53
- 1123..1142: 18.6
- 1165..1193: 19.25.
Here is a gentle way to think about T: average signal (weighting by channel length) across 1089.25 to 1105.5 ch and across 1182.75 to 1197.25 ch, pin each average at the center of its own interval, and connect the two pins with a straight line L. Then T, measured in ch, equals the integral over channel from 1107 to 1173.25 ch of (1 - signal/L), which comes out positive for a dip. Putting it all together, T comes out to 2.5 ch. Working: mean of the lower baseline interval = 17.8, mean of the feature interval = 17.4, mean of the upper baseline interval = 18.4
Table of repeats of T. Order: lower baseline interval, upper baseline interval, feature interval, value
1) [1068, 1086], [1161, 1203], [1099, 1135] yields 2.89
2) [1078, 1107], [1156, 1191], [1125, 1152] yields 1.26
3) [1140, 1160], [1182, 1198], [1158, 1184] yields 0.17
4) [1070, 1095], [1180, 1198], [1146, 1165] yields 1.54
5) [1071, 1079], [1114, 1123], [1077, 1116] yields 0.44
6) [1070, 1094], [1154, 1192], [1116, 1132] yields 1.15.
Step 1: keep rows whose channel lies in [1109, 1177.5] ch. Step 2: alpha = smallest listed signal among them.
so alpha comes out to 16.44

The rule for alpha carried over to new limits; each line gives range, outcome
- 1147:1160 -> 16.53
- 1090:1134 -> 16.9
